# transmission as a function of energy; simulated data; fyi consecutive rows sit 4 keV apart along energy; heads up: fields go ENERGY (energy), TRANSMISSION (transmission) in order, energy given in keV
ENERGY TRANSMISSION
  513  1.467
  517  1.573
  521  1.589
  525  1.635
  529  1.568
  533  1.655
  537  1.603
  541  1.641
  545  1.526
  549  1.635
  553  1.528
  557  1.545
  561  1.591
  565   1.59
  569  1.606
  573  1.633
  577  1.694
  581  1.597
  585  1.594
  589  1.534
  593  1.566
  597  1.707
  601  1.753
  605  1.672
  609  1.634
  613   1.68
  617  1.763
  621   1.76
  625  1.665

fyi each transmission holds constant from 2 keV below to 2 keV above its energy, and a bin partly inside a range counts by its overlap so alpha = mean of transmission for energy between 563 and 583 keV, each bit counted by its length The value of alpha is 1.62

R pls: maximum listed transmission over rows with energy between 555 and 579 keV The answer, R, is 1.694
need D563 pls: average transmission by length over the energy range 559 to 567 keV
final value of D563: 1.59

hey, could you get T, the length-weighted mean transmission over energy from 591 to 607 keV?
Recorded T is 1.67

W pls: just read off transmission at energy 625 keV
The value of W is 1.665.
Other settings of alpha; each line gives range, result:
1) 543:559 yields 1.56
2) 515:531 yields 1.59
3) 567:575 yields 1.62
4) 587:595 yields 1.55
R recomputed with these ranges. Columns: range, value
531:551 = 1.655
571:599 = 1.707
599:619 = 1.763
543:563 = 1.635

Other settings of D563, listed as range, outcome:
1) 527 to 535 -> 1.61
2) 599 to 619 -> 1.7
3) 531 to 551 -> 1.61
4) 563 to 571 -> 1.6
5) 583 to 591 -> 1.56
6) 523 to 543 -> 1.62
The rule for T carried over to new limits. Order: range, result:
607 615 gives 1.66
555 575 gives 1.59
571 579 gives 1.66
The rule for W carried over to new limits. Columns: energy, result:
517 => 1.573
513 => 1.467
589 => 1.534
